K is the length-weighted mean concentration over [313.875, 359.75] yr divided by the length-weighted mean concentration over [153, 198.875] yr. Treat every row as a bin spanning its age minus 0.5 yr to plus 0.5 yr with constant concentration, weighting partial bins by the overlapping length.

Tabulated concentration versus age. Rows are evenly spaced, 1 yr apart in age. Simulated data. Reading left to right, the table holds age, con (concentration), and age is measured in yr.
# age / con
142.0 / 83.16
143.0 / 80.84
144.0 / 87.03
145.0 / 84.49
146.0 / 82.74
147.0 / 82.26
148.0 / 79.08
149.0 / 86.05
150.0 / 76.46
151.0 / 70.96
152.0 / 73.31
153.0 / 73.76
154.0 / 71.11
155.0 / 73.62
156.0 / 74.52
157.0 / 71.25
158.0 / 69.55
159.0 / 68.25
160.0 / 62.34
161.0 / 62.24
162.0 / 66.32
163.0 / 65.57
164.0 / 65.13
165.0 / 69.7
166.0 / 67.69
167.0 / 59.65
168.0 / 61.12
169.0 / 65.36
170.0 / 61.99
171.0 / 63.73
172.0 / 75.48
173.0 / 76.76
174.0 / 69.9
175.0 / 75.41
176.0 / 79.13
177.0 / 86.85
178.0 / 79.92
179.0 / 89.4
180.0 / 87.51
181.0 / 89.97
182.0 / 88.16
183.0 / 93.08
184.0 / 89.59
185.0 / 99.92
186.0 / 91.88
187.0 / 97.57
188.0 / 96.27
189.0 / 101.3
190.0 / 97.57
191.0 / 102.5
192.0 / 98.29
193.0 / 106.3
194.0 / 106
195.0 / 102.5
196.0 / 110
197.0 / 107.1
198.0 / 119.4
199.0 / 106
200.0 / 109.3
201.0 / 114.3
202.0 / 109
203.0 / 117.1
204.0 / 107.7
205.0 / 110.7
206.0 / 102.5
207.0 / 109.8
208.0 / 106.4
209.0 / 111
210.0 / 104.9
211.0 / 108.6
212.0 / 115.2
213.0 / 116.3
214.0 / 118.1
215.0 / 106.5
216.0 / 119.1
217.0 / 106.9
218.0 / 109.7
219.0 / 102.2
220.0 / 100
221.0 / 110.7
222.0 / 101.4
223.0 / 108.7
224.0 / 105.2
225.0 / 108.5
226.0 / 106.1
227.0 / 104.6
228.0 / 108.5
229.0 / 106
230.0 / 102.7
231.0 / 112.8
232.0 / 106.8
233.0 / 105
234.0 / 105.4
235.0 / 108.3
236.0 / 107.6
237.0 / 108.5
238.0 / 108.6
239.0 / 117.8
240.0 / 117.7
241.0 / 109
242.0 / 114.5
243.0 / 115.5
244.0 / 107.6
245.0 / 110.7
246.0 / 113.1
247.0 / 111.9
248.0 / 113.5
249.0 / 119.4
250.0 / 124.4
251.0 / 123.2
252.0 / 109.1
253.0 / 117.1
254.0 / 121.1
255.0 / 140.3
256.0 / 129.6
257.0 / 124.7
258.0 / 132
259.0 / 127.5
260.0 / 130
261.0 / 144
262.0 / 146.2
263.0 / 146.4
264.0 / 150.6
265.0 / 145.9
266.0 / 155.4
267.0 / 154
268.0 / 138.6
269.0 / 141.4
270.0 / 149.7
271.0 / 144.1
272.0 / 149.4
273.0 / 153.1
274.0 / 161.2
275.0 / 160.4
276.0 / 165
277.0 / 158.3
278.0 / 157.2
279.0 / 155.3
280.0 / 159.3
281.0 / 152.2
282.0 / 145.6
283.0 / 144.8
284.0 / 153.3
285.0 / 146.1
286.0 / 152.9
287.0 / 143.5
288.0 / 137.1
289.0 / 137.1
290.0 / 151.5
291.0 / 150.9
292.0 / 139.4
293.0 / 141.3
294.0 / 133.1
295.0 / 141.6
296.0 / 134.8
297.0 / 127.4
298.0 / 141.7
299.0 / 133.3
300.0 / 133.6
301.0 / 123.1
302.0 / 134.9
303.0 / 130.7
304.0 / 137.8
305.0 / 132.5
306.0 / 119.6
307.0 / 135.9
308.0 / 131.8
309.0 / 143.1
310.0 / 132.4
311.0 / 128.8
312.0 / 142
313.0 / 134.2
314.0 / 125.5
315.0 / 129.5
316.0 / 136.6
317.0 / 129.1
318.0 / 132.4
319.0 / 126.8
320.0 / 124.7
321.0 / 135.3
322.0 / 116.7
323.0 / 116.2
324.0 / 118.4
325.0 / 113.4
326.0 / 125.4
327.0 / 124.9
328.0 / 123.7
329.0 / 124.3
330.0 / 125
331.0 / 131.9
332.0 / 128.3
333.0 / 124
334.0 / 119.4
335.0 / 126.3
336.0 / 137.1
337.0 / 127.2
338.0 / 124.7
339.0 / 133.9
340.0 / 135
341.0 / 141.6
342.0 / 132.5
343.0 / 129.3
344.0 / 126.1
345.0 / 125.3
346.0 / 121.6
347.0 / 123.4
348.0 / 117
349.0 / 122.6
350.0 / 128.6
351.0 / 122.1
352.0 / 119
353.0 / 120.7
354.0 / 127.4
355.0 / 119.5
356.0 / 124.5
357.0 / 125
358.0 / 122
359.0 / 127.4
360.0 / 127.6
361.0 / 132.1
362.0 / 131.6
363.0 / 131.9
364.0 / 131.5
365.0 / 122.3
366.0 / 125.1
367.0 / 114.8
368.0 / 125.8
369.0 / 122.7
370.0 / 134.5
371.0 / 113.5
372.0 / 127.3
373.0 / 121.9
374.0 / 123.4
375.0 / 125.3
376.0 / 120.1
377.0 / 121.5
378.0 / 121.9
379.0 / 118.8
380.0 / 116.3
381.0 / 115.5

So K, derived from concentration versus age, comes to 1.52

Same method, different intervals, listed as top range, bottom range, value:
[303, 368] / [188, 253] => 1.17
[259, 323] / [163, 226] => 1.46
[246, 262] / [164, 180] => 1.72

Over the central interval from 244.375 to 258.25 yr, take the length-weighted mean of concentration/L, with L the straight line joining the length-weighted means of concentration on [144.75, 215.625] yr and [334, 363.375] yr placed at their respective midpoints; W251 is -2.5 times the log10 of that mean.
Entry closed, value -0.15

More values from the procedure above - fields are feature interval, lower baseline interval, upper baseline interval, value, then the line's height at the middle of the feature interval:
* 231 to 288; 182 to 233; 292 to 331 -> -0.125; 118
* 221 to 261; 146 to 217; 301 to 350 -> -0.086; 105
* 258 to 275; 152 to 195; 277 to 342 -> -0.238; 117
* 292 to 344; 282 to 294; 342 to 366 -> 0.047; 136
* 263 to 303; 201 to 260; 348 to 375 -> -0.238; 117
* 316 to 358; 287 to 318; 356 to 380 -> 0.032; 130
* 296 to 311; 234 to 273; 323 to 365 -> -0.051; 127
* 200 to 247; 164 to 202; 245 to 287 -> 0.040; 114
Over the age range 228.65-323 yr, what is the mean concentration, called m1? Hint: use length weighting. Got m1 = 133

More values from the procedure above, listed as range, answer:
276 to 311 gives 141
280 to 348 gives 133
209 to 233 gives 108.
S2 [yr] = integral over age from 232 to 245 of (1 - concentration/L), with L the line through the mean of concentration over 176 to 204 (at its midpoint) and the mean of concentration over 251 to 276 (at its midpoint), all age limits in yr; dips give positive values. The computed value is 1.7 yr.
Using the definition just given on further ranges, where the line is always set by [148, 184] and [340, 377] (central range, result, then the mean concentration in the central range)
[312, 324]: -1.4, 128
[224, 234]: -1.8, 107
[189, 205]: -4.9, 107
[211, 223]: -3.0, 110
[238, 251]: -2.7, 115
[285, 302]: -4.9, 139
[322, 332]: -0.5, 123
